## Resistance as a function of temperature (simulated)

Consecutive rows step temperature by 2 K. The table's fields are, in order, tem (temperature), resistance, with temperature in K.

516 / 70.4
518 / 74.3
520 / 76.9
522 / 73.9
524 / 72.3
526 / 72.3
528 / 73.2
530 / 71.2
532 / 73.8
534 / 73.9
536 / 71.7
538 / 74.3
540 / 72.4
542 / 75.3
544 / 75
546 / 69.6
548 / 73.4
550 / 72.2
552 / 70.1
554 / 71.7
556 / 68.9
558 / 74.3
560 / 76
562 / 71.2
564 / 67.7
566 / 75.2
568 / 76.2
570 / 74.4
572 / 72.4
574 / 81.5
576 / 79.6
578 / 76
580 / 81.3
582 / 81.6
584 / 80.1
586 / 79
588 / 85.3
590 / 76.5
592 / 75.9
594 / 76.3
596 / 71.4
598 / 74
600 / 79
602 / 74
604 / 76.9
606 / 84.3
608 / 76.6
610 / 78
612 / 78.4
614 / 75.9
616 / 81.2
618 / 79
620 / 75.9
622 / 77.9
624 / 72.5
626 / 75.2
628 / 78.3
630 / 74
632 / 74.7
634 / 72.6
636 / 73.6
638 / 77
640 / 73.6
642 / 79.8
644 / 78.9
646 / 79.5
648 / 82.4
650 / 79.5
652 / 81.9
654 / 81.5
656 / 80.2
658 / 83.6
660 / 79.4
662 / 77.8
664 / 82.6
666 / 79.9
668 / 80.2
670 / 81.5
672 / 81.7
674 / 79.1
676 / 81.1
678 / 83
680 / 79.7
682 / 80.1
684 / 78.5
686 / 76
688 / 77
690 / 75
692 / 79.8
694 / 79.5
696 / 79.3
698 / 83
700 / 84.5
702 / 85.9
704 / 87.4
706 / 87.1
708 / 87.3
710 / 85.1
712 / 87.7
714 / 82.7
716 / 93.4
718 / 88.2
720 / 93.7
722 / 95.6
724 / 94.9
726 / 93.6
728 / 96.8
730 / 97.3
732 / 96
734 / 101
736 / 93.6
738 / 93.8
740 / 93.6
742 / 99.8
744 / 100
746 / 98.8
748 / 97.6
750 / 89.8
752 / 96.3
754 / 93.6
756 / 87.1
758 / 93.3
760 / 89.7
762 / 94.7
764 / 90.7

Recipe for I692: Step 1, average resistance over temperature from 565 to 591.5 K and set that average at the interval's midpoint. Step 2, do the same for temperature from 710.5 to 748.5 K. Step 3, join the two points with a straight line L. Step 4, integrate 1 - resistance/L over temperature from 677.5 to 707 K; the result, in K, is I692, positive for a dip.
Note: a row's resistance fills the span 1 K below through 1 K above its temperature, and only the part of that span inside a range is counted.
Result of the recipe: 3.1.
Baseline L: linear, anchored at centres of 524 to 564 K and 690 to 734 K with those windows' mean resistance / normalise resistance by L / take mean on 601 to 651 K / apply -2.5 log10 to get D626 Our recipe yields 0.04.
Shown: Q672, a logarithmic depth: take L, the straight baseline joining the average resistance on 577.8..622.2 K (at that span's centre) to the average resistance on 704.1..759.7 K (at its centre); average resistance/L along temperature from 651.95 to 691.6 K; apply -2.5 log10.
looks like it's 0.08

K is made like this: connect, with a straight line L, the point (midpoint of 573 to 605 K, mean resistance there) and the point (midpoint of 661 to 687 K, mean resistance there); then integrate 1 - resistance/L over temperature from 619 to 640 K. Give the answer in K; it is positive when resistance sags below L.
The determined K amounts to 1.04 K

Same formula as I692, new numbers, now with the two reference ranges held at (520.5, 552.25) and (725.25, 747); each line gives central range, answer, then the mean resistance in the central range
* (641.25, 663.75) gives 1.6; 80.5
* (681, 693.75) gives 1.8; 77.8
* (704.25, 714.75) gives 0.8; 86.2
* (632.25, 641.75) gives 1.1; 74.7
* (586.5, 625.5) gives 1.9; 77.3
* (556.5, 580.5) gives 0.5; 75.2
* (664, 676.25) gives 1.1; 80.7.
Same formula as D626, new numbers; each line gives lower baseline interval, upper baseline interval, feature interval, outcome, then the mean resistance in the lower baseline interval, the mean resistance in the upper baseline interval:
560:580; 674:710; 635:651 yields 0.01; 75.3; 81.5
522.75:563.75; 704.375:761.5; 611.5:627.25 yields 0.05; 72.6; 93.1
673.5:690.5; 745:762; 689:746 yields -0.05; 78.9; 93.4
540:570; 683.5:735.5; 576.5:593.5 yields -0.05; 72.7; 87.3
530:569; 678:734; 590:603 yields 0.02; 72.7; 86.3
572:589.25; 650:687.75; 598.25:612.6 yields 0.03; 80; 80.3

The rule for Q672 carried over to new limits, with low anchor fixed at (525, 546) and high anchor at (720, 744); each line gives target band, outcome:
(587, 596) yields 0.03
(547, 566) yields 0.05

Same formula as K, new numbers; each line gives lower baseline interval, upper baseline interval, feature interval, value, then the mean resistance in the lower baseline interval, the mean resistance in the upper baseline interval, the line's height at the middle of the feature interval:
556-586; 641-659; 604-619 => -0.08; 76.1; 80.8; 78.5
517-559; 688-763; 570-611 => -0.05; 72.9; 90.5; 77.8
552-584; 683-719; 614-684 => 1.16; 75.2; 83.2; 80.1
